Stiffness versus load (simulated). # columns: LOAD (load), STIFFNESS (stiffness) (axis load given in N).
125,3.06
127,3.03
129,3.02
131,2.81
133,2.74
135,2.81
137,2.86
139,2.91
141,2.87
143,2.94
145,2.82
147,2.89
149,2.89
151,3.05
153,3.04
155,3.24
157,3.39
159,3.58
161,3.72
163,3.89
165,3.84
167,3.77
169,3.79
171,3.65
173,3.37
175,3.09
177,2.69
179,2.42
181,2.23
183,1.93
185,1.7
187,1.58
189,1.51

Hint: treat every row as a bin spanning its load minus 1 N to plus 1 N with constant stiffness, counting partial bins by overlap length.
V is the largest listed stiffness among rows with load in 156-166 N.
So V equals 3.89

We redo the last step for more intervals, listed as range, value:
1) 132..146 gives 2.94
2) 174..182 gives 3.09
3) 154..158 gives 3.39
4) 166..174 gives 3.79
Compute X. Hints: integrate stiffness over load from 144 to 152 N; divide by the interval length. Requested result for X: 2.91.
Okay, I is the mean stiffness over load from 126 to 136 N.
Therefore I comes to 2.88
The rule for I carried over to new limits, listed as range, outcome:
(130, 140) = 2.83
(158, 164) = 3.73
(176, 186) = 2.19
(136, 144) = 2.9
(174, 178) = 2.89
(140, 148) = 2.88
